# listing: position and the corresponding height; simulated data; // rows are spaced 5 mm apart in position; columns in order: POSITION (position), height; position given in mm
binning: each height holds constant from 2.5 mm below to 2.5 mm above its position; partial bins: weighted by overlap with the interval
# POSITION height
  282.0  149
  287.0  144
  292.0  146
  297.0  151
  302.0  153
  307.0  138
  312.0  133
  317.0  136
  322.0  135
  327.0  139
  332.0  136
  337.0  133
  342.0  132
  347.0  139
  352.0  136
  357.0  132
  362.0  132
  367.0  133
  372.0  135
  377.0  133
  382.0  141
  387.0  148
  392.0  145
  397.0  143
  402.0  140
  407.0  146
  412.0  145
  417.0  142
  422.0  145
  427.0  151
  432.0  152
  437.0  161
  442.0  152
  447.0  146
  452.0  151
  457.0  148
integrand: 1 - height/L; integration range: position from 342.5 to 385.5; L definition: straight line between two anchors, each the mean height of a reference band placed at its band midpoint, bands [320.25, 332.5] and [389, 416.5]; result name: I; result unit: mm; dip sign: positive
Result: 1.5 mm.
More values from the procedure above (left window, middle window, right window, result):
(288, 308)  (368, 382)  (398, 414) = 0.92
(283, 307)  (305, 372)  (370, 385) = 3.25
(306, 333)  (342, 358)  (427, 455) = 0.53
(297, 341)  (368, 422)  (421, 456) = 1.81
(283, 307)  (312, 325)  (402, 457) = 1.10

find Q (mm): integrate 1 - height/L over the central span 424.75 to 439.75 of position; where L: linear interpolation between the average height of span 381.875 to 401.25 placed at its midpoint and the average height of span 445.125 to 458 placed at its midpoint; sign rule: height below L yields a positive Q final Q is -0.8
